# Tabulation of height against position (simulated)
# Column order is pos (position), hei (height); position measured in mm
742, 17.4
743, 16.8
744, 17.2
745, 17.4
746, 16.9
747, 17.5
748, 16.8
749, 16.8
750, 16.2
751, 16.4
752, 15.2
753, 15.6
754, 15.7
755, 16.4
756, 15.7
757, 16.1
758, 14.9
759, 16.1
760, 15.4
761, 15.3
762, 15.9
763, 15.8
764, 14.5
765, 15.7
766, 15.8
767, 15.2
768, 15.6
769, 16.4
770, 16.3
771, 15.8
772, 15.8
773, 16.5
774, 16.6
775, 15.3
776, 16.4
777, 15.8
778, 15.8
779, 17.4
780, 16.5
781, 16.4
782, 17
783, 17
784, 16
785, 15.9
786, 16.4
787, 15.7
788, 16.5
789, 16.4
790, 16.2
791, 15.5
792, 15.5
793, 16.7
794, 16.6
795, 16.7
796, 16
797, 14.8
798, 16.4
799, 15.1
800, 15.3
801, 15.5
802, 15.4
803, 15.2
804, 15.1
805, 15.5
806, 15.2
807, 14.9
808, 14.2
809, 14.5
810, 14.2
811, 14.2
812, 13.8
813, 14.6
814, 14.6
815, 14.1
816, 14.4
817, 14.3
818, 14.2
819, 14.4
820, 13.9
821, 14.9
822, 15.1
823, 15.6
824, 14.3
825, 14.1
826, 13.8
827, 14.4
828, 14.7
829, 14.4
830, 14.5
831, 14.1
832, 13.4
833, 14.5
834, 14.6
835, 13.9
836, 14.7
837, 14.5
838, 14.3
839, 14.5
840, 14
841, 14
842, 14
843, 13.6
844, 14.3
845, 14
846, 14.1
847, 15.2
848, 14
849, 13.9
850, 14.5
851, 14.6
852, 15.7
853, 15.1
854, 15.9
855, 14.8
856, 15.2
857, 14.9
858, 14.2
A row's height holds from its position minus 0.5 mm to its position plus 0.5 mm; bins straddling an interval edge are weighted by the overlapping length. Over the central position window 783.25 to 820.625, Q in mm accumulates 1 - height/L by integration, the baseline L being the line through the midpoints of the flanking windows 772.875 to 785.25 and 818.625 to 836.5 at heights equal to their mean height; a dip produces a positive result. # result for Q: 0.5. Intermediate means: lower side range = 16.4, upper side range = 14.4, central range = 15.3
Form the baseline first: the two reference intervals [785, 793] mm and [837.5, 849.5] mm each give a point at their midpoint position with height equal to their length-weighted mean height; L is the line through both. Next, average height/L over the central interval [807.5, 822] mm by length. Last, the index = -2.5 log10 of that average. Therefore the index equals 0.061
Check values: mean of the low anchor 16.1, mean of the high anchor 14.2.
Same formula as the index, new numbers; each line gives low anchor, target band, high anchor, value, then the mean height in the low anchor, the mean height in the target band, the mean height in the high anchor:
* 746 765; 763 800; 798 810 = -0.04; 15.9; 16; 15.1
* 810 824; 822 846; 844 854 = 0.02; 14.5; 14.3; 14.6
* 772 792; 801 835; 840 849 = 0.04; 16.2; 14.5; 14.1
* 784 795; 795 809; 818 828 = 0.02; 16.2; 15.3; 14.5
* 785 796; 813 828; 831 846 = 0.03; 16.2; 14.4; 14.2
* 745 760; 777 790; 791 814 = -0.05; 16.2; 16.4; 15.2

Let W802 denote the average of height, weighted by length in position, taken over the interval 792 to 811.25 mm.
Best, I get 15.4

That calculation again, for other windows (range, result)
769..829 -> 15.4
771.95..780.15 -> 16.2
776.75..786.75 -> 16.4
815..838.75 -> 14.4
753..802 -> 16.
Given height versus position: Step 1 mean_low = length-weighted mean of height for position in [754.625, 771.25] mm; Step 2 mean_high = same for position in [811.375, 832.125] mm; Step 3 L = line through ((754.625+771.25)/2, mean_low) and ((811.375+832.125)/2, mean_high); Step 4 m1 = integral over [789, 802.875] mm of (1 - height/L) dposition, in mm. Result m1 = -0.8 mm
